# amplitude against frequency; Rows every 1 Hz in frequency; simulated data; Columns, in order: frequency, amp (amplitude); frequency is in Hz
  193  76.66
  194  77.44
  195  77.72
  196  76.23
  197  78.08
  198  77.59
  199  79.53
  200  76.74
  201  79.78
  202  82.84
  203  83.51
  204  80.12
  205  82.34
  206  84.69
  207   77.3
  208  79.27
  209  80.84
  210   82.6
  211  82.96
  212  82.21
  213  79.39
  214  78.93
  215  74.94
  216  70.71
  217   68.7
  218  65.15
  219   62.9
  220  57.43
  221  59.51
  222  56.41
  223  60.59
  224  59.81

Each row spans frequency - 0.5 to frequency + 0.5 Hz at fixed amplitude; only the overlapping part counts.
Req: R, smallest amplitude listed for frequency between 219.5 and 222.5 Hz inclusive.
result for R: 56.41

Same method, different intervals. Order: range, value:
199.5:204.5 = 76.74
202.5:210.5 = 77.3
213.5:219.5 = 62.9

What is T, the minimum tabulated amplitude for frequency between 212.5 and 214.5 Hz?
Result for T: 78.93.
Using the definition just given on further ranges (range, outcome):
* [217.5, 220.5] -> 57.43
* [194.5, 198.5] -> 76.23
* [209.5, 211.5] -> 82.6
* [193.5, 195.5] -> 77.44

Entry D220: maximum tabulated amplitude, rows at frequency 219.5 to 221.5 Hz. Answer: 59.51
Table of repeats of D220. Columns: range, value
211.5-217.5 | 82.21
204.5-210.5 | 84.69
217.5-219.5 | 65.15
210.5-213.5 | 82.96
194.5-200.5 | 79.53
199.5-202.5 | 82.84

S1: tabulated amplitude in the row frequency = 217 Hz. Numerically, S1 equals 68.7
